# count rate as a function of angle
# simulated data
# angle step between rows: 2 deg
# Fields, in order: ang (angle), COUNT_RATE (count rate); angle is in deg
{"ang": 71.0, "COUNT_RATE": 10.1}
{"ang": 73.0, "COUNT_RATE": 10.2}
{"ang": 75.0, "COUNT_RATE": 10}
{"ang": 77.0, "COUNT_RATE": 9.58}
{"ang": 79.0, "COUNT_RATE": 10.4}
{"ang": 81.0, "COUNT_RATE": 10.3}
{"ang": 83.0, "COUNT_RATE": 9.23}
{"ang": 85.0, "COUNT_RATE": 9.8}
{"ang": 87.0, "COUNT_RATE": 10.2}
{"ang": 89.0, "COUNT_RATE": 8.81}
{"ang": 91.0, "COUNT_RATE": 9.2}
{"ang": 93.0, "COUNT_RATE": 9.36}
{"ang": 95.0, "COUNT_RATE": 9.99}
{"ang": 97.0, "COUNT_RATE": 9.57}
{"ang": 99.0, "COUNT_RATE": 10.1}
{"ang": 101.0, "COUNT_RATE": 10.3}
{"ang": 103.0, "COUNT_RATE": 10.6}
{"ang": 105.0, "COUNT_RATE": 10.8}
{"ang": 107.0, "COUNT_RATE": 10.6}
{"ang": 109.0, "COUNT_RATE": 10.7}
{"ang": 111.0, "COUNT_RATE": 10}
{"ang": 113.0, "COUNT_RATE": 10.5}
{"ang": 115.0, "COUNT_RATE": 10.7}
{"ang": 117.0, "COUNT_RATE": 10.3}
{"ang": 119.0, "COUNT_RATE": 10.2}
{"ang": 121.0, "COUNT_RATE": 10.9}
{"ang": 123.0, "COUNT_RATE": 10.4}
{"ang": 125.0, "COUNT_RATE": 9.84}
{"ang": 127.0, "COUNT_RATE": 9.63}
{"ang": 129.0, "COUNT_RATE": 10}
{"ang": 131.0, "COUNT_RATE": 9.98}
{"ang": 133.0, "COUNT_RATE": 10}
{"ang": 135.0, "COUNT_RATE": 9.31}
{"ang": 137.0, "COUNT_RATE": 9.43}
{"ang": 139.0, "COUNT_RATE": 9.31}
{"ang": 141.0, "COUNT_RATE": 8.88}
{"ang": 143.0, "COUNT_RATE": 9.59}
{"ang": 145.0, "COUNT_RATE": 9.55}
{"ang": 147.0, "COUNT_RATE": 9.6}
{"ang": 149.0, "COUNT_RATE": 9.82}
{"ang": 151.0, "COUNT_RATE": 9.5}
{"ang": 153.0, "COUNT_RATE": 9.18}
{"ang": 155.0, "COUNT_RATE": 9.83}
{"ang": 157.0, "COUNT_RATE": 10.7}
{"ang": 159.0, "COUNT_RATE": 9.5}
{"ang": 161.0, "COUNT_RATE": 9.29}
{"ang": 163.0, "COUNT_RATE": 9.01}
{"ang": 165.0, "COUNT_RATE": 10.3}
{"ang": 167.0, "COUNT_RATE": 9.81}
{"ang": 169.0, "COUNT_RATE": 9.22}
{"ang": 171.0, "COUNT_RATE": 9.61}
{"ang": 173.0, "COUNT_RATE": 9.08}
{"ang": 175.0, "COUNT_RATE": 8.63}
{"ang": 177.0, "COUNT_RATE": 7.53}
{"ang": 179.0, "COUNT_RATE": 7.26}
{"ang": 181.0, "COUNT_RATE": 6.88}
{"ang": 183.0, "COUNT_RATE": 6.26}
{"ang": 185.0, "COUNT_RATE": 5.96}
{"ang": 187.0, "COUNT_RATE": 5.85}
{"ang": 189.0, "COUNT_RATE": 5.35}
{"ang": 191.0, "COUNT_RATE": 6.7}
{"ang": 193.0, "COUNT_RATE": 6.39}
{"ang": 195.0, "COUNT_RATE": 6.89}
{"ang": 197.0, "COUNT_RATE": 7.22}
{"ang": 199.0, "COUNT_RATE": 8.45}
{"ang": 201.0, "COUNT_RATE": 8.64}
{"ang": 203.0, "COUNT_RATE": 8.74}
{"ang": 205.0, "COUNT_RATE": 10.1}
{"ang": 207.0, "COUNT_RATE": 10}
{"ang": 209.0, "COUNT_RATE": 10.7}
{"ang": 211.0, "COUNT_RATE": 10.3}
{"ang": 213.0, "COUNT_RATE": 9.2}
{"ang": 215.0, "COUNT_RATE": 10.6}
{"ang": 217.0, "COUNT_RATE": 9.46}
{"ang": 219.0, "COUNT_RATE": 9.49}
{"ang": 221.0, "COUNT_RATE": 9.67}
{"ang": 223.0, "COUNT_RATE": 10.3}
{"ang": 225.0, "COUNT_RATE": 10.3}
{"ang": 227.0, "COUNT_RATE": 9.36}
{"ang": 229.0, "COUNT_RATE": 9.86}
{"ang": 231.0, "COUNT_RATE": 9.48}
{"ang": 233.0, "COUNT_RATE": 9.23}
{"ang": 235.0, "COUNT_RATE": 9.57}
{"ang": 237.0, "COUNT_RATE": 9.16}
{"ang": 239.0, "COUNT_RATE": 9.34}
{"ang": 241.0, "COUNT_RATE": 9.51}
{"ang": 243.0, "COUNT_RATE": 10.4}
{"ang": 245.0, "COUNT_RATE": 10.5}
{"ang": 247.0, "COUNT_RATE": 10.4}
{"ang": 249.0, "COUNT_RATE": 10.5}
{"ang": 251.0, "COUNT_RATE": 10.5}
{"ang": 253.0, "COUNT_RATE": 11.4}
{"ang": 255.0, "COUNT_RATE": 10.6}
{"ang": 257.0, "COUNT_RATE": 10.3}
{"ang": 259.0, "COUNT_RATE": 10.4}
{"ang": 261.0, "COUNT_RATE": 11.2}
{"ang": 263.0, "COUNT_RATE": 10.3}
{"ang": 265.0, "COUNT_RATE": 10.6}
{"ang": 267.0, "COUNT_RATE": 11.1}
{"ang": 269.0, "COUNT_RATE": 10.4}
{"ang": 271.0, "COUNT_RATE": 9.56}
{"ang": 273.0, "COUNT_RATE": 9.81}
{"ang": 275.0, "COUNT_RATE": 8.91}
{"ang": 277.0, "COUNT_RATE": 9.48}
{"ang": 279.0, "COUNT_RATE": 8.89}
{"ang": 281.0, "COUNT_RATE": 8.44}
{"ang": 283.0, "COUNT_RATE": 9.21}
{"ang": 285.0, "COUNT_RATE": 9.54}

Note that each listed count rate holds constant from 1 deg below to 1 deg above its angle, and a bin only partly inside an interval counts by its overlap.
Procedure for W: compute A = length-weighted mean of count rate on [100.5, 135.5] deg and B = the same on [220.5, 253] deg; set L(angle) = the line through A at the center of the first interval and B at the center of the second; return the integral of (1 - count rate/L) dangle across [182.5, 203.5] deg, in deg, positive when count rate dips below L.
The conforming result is 6.5 deg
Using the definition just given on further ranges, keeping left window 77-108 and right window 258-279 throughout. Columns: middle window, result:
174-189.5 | 5.1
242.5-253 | -0.5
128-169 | 1.5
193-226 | 2.5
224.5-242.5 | 1.0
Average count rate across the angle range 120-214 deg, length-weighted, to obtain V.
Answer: 8.9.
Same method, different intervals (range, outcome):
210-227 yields 9.88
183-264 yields 9.27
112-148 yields 9.9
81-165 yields 9.87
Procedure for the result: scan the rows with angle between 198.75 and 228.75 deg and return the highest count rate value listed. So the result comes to 10.7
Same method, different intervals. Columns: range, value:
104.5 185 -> 10.9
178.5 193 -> 7.26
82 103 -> 10.6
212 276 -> 11.4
